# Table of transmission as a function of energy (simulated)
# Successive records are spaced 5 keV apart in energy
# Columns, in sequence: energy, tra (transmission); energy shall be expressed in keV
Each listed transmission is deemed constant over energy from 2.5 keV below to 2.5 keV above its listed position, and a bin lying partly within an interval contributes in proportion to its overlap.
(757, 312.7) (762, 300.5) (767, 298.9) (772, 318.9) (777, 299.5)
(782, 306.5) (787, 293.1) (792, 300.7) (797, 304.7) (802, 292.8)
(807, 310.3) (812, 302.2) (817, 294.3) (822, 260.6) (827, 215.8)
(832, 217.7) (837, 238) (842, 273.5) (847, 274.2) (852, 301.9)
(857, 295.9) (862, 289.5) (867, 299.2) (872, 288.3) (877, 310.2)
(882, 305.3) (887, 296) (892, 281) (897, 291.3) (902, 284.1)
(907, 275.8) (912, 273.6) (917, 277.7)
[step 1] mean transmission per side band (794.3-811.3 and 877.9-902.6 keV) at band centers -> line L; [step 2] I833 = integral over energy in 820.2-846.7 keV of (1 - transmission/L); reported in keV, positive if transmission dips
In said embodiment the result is 5.0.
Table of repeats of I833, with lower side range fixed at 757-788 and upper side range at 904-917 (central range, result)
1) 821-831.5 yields 2.2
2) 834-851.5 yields 1.5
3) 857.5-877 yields -0.7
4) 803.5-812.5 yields -0.3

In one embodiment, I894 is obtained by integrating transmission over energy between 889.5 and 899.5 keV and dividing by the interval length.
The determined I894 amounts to 286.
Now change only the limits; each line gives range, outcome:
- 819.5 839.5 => 233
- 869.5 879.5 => 299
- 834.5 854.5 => 272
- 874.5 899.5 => 297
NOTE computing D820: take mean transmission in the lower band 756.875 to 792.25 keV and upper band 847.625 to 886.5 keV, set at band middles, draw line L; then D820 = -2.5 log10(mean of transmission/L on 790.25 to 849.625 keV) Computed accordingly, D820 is 0.10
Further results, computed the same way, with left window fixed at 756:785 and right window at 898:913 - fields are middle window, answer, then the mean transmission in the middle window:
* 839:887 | -0.02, 293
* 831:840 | 0.25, 232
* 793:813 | -0.01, 302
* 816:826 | 0.12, 266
